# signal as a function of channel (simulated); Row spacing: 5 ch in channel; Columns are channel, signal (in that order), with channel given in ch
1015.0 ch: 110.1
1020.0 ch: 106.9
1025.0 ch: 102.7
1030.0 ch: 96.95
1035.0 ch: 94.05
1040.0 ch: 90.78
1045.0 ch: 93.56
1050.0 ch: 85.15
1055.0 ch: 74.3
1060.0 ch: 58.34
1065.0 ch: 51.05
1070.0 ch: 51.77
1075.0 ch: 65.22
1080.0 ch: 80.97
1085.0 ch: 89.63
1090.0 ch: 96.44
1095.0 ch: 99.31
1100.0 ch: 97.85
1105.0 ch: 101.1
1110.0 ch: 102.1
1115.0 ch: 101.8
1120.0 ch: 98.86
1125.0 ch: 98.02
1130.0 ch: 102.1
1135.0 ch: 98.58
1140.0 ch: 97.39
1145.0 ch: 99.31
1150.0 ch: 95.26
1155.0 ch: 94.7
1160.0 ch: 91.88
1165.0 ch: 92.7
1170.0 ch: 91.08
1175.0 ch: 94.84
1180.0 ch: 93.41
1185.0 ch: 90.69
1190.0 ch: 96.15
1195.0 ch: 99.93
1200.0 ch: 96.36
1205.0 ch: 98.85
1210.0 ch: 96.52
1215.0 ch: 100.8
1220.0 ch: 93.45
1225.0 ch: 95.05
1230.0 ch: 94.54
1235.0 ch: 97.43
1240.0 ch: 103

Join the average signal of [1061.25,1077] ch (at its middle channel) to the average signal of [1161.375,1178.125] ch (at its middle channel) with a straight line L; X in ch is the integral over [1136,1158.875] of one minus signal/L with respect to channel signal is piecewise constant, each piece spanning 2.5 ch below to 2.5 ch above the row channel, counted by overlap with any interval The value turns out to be -3.24 ch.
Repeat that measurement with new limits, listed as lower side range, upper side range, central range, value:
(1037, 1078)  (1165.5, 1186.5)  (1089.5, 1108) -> -4.7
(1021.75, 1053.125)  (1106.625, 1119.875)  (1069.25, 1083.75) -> 4.2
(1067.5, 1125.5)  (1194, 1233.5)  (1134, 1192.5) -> -0.4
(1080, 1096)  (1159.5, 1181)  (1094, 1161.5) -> -4.3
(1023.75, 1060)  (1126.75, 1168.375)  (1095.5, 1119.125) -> -1.8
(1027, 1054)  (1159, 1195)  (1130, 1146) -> -1.0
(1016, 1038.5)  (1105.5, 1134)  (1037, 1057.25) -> 2.8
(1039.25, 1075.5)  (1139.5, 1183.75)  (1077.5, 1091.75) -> -2.2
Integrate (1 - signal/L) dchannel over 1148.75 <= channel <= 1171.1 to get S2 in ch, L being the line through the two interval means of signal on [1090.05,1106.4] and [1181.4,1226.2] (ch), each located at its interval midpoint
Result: 1.0 ch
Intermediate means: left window 98.9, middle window 93.1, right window 96.4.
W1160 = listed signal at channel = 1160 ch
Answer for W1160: 91.88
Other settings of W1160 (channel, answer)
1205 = 98.85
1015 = 110.1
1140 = 97.39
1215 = 100.8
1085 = 89.63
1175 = 94.84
